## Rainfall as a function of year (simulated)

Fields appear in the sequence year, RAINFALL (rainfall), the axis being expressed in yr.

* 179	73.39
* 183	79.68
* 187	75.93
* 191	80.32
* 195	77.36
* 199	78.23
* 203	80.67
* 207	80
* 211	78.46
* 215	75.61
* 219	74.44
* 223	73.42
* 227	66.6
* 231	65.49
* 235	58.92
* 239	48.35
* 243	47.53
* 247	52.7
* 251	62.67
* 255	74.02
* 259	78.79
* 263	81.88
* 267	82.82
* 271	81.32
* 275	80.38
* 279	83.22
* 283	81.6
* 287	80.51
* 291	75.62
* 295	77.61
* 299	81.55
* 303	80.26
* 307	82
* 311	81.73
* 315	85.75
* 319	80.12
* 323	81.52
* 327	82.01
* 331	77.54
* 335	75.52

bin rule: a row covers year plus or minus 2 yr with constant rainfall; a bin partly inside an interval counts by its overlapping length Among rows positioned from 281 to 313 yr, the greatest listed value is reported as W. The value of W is 82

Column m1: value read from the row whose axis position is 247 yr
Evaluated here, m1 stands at 52.7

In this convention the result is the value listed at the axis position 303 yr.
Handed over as 80.26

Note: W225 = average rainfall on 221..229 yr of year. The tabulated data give 70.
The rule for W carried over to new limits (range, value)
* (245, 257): 74.02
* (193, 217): 80.67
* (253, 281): 83.22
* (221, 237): 73.42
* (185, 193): 80.32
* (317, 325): 81.52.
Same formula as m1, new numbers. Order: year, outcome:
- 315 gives 85.75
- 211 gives 78.46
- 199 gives 78.23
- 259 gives 78.79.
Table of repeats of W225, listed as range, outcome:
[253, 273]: 79.8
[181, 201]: 78.3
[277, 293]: 80.2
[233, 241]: 53.6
